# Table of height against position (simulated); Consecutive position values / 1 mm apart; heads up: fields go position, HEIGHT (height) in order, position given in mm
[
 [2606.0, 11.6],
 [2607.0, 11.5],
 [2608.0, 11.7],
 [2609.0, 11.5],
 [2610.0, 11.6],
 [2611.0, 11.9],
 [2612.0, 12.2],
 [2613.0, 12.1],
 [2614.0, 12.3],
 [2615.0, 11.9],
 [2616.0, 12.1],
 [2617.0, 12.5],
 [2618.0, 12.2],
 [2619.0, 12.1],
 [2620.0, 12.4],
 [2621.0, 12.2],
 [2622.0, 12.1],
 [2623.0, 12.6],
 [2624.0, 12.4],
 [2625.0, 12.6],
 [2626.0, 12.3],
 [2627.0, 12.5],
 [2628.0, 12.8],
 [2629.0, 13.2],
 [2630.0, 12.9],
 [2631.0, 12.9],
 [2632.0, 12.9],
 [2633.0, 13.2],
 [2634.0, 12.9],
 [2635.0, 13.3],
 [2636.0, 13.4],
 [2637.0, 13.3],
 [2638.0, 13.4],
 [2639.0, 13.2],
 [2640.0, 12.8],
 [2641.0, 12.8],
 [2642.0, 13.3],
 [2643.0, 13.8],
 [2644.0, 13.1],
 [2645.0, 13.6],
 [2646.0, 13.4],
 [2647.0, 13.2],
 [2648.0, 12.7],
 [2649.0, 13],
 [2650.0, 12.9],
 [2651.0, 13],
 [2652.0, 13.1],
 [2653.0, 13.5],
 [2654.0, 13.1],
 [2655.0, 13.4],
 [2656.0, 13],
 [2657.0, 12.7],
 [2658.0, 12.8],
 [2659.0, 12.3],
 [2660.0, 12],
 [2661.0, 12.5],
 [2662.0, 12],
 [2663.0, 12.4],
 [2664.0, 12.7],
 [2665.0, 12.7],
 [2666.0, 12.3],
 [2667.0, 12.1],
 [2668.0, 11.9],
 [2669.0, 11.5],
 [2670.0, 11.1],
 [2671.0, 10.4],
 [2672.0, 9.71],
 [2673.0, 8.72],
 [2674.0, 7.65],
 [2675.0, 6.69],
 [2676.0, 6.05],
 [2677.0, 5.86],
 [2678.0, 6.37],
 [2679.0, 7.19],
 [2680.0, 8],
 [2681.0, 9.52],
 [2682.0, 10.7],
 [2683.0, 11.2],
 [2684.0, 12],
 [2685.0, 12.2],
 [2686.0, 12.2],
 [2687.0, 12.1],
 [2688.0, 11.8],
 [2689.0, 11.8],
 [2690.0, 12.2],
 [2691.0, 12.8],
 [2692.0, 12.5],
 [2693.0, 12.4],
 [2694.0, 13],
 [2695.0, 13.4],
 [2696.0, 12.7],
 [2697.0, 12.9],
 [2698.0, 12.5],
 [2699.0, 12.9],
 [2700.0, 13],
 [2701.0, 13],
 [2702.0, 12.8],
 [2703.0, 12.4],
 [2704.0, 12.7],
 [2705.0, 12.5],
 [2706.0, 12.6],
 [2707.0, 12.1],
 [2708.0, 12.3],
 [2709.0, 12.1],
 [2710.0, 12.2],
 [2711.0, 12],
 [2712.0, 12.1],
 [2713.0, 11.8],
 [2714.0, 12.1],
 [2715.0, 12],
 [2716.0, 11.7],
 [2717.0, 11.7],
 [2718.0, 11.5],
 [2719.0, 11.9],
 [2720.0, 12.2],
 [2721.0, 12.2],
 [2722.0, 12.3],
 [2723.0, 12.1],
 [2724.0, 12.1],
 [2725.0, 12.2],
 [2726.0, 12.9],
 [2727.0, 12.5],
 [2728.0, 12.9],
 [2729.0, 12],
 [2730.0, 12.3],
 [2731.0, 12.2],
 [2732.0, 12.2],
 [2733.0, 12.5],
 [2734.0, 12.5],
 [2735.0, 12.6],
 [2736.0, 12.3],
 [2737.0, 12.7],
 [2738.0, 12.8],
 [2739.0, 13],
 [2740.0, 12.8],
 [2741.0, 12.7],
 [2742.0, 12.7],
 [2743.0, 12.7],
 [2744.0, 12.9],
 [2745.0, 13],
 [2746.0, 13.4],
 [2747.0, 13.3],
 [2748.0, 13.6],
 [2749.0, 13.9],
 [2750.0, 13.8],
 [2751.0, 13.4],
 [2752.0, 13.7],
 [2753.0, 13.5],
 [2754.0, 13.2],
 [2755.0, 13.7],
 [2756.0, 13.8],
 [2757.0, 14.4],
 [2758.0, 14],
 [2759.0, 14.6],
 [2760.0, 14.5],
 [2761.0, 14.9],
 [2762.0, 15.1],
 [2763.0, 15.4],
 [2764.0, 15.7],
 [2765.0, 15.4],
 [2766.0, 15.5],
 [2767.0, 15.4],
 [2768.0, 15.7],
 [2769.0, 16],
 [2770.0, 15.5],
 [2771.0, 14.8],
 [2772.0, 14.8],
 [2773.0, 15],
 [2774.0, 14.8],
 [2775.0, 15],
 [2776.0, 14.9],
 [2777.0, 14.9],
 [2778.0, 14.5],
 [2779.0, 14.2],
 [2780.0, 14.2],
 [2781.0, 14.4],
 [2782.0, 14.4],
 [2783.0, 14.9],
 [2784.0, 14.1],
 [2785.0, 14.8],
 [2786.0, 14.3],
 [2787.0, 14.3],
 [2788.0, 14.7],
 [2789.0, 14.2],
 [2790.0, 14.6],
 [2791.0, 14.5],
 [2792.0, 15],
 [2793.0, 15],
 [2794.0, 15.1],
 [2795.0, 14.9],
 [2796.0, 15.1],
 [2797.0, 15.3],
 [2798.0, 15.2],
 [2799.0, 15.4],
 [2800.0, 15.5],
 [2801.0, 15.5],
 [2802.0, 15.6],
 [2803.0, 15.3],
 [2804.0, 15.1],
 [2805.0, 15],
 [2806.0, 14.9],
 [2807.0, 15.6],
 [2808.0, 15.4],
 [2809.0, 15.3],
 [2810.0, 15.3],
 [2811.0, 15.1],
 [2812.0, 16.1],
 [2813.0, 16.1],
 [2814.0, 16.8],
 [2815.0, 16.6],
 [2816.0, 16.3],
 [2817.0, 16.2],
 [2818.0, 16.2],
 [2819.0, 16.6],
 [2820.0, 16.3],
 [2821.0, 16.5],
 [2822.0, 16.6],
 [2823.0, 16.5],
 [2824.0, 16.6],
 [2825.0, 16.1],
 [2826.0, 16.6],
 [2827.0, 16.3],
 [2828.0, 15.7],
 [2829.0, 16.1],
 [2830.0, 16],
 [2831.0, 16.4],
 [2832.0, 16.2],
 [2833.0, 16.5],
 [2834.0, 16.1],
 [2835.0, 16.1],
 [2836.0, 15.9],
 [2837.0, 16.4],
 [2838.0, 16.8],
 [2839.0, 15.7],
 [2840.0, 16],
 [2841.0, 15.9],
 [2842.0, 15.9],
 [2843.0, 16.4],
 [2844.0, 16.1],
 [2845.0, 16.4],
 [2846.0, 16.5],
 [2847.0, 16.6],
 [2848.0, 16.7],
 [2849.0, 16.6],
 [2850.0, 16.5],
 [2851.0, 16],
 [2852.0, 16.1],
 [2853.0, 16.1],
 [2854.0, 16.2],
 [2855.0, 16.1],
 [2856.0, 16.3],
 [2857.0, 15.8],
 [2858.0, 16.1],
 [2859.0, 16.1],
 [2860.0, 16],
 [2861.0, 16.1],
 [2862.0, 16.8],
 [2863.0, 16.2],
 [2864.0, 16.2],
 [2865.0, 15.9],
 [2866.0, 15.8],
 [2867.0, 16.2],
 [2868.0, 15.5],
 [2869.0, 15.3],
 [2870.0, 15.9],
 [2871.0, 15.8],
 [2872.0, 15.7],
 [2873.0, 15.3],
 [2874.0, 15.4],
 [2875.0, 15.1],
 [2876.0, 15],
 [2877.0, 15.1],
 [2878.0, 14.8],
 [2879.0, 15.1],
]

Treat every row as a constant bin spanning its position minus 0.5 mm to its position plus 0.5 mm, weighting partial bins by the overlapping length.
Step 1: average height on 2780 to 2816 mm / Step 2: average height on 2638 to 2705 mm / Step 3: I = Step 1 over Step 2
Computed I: 1.28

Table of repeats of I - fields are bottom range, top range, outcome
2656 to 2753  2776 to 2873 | 1.32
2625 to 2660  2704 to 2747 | 0.95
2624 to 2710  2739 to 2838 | 1.25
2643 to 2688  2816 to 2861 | 1.43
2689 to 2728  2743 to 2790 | 1.17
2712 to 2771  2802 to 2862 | 1.21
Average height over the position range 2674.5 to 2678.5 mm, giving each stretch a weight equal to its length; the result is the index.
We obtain 6.24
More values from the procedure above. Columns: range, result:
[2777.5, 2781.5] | 14.3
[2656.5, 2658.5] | 12.8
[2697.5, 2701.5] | 12.8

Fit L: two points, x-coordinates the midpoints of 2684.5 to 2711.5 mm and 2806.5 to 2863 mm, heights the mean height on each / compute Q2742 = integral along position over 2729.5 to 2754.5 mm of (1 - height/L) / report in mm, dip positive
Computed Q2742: 1.3 mm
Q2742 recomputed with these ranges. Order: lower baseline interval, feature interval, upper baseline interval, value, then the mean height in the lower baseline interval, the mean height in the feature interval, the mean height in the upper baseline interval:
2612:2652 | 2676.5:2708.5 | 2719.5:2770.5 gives 3.8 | 12.8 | 11.6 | 13.5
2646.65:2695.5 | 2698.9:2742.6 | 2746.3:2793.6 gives 2.0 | 11.4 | 12.4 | 14.6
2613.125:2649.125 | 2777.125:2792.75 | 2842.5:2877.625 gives 0.5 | 12.8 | 14.5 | 16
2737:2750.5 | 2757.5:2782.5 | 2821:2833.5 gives -1.5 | 13.1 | 14.9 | 16.3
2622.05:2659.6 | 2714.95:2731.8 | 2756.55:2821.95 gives 2.4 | 13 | 12.2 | 15.2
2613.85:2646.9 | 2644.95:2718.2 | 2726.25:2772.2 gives 8.1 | 12.8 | 11.7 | 13.7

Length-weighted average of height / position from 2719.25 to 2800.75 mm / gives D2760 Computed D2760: 13.9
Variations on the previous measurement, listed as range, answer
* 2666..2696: 10.5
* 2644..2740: 11.9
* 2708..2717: 12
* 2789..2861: 15.9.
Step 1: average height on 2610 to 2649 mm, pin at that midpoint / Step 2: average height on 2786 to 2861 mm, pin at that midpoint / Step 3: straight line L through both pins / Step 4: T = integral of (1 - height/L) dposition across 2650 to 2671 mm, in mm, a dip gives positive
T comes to 1.2 mm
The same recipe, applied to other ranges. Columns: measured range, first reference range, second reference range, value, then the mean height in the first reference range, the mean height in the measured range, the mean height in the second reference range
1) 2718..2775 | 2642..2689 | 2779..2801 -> 0.36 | 11.4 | 13.5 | 14.8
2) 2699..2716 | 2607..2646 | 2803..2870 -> 1.96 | 12.6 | 12.4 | 16.1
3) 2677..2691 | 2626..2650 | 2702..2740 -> 2.40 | 13.1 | 10.5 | 12.3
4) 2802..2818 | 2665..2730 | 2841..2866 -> -0.84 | 11.5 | 15.7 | 16.2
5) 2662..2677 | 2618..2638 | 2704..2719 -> 2.52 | 12.7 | 10.3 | 12.1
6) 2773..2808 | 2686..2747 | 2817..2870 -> -0.57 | 12.4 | 14.9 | 16.2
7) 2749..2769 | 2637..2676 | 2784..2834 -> -0.07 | 12.2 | 14.5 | 15.6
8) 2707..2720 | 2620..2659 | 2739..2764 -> 1.45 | 13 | 12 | 13.7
